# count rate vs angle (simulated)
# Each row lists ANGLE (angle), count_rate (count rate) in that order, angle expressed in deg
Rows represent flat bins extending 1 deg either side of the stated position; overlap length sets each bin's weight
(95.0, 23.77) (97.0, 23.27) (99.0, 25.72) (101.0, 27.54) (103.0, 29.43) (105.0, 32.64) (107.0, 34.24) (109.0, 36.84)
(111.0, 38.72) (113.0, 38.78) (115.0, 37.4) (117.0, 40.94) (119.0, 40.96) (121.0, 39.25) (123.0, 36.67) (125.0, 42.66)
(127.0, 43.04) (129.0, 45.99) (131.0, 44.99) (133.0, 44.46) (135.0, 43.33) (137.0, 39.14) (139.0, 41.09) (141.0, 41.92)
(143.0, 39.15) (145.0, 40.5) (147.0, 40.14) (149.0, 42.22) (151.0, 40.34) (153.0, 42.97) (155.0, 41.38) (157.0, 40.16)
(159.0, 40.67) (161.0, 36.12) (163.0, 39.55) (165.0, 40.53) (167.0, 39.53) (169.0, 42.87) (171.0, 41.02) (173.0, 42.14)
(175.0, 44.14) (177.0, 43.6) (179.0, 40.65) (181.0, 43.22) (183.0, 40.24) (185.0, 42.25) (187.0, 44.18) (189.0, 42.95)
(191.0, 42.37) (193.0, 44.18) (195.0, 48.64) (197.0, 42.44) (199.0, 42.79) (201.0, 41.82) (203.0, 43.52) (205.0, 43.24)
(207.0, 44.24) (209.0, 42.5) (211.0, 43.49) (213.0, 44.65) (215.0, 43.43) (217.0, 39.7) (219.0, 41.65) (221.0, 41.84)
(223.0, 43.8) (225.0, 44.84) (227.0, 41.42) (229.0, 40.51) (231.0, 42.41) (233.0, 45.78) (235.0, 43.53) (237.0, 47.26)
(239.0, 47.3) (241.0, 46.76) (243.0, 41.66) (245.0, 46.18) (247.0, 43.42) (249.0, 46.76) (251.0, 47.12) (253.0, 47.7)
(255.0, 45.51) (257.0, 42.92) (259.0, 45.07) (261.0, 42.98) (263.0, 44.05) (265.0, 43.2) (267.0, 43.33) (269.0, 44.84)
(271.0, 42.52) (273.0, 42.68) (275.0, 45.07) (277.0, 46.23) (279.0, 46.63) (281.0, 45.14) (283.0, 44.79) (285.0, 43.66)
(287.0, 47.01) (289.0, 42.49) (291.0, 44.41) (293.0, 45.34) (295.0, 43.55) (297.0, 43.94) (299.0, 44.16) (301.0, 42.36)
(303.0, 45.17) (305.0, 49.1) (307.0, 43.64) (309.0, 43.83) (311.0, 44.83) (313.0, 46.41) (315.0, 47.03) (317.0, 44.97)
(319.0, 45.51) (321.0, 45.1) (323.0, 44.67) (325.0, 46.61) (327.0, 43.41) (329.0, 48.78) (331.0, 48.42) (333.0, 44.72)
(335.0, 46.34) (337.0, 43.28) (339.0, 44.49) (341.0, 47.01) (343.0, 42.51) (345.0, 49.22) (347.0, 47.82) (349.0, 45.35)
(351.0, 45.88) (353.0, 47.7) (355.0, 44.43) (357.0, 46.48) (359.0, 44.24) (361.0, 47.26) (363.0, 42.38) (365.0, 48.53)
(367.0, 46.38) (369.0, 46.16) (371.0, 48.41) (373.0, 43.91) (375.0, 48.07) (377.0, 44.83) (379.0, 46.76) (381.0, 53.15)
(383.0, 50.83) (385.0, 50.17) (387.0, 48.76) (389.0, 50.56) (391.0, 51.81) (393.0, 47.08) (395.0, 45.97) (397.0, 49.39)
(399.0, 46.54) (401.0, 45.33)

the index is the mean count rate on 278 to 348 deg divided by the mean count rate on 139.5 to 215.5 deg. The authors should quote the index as 1.08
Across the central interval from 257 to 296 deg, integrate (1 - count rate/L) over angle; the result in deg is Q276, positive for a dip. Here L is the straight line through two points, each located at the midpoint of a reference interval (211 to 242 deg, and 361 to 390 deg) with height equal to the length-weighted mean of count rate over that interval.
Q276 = 0.6 deg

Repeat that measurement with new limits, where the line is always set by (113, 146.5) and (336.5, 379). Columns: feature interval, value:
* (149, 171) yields 0.7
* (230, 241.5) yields -0.5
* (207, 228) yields 0.1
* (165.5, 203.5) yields -0.3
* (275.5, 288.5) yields -0.3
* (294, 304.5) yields 0.2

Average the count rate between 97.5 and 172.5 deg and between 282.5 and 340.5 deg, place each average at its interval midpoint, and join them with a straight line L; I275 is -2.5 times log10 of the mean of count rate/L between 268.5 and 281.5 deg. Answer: -0.02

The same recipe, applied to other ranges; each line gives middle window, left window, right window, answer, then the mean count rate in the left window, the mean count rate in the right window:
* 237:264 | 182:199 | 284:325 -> -0.03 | 43.4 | 44.9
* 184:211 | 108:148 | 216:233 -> -0.04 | 40.8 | 42.2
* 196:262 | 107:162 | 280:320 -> -0.02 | 40.6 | 44.9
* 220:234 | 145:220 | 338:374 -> 0.00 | 42.1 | 46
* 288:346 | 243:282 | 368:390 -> 0.03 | 44.7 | 48.3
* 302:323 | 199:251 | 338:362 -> 0.00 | 43.7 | 46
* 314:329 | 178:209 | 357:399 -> 0.02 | 43.1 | 47.7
